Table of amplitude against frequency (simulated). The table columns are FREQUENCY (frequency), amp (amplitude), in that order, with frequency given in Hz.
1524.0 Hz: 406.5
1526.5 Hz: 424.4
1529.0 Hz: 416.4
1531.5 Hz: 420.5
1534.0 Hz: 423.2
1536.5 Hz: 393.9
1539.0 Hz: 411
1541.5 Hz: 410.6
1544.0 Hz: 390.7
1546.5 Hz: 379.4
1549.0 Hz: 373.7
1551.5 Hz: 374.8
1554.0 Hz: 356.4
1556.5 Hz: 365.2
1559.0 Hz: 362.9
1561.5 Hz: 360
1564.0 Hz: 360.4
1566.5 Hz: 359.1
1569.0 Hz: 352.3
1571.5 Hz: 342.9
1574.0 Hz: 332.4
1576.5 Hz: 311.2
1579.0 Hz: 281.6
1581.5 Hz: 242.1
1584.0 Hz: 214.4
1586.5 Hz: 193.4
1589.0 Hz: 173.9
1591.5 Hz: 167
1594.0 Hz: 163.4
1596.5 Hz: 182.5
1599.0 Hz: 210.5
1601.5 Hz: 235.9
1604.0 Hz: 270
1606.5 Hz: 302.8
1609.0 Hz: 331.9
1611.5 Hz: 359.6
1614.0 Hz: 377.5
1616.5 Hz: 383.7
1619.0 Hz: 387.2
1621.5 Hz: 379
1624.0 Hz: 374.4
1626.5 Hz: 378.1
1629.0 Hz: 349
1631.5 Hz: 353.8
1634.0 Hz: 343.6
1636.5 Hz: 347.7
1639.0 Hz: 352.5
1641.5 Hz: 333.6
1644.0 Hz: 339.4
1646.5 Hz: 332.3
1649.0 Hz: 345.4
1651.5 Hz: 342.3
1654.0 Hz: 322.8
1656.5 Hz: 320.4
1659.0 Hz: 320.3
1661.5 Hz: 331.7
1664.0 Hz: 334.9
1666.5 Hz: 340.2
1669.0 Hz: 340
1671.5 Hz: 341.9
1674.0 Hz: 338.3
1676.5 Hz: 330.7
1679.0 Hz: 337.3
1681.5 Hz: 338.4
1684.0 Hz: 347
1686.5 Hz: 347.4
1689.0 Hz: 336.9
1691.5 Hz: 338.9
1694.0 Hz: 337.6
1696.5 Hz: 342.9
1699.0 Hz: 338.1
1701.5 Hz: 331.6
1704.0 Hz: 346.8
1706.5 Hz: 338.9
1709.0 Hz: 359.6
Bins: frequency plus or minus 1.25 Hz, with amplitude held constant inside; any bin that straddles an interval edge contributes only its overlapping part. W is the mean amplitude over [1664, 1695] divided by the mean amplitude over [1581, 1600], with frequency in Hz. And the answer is 1.77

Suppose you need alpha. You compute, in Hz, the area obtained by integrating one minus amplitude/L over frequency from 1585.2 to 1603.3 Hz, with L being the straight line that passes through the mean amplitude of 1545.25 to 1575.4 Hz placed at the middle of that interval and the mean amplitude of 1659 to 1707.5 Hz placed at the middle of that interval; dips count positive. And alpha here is 8.3 Hz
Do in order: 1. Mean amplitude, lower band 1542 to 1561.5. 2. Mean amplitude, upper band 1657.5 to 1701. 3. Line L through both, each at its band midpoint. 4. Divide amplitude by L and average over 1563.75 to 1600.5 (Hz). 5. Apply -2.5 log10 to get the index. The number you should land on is 0.384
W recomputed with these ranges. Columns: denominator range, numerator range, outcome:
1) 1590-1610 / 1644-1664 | 1.44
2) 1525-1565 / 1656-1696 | 0.87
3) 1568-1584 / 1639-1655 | 1.12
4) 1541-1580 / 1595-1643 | 0.92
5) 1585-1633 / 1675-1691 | 1.16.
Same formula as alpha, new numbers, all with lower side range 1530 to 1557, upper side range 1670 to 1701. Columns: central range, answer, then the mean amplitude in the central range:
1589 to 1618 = 7.91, 268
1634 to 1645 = 0.40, 343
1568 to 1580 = 1.77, 324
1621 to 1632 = -0.17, 367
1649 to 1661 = 0.75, 329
